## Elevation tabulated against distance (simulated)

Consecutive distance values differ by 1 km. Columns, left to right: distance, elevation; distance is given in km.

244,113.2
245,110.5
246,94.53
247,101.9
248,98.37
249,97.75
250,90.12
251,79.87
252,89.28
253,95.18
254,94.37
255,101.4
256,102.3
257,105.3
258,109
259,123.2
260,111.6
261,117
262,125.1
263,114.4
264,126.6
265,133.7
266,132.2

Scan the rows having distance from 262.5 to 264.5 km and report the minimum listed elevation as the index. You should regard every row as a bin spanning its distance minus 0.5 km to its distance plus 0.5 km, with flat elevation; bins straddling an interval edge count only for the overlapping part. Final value 114.4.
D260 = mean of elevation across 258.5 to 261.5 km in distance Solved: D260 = 117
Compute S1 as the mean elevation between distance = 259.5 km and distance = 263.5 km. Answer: 117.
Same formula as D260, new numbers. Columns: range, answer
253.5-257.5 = 101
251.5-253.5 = 92.2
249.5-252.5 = 86.4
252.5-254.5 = 94.8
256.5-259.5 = 112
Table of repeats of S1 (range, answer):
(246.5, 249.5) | 99.3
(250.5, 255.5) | 92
